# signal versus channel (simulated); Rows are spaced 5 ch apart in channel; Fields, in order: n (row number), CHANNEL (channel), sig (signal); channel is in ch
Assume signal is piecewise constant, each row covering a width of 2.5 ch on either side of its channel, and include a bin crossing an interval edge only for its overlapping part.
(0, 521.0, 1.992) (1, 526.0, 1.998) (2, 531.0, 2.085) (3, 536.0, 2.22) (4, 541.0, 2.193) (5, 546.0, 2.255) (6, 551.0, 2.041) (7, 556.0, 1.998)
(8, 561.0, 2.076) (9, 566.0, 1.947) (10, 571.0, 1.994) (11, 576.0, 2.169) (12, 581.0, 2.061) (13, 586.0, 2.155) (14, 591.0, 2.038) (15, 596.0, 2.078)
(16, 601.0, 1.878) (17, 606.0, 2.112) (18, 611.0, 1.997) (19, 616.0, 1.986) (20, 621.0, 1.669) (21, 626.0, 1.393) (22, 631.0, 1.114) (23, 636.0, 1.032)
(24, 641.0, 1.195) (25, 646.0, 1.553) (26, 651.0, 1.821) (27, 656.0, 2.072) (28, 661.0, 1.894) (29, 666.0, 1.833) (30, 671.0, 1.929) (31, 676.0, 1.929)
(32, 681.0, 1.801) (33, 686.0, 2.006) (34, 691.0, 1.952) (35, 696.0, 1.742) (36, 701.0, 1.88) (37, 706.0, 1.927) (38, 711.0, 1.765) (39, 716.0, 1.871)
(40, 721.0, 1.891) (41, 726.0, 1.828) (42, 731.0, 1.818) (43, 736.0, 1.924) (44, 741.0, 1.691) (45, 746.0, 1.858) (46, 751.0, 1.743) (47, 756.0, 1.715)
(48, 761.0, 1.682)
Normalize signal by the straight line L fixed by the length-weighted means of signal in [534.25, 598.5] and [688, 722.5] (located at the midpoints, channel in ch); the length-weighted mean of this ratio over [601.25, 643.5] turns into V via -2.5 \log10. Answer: 0.259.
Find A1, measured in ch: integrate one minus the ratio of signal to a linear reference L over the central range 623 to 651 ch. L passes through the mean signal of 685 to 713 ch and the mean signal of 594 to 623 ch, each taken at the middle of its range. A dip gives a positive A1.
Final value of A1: 8.9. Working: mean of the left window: 1.96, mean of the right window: 1.87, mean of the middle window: 1.32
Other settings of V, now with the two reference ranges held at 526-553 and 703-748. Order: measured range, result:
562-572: 0.063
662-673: 0.032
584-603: 0.010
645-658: 0.072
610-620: 0.044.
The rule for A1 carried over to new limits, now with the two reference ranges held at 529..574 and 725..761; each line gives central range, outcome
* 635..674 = 4.7 ch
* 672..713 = -0.2 ch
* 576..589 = -0.5 ch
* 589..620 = 0.1 ch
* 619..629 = 2.4 ch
